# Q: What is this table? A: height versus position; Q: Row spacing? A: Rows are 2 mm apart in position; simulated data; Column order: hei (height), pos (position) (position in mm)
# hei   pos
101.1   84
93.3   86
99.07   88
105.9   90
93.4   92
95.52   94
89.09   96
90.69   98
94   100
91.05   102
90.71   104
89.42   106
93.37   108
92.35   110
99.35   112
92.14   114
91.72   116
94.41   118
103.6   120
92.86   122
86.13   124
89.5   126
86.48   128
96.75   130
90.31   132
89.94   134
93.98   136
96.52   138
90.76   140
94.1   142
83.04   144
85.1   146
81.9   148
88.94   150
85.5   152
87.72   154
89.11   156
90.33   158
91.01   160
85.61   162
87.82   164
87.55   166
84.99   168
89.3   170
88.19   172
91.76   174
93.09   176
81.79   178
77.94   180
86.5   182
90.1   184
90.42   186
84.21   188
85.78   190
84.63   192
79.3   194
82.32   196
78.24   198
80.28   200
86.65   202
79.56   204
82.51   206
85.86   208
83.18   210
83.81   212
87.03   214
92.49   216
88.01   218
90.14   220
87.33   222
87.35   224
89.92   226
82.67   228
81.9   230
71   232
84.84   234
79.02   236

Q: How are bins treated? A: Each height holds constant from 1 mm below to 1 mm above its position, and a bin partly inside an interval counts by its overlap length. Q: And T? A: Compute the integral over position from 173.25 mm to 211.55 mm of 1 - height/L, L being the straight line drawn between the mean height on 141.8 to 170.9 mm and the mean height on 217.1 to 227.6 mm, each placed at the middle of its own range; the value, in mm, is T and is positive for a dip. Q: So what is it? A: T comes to 1.5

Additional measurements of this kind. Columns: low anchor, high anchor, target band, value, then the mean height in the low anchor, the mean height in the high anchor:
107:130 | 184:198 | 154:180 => -0.2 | 93.1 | 84.4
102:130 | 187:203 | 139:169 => 0.1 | 92.6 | 82.7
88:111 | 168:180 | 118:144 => -0.4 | 93.5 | 87.6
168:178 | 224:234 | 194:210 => 0.7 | 89.1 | 82.3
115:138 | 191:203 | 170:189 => -0.6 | 92.5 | 81.9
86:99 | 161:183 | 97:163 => 0.4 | 95.4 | 86.8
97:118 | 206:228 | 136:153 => 0.4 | 92.6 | 87.1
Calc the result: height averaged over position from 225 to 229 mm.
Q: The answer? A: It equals 86.3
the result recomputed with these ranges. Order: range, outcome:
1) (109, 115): 94.6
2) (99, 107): 91.3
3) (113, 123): 94.9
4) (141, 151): 86.6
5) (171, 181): 86.6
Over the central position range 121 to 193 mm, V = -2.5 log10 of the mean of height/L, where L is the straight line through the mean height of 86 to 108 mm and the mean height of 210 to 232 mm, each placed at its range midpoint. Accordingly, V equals 0.02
